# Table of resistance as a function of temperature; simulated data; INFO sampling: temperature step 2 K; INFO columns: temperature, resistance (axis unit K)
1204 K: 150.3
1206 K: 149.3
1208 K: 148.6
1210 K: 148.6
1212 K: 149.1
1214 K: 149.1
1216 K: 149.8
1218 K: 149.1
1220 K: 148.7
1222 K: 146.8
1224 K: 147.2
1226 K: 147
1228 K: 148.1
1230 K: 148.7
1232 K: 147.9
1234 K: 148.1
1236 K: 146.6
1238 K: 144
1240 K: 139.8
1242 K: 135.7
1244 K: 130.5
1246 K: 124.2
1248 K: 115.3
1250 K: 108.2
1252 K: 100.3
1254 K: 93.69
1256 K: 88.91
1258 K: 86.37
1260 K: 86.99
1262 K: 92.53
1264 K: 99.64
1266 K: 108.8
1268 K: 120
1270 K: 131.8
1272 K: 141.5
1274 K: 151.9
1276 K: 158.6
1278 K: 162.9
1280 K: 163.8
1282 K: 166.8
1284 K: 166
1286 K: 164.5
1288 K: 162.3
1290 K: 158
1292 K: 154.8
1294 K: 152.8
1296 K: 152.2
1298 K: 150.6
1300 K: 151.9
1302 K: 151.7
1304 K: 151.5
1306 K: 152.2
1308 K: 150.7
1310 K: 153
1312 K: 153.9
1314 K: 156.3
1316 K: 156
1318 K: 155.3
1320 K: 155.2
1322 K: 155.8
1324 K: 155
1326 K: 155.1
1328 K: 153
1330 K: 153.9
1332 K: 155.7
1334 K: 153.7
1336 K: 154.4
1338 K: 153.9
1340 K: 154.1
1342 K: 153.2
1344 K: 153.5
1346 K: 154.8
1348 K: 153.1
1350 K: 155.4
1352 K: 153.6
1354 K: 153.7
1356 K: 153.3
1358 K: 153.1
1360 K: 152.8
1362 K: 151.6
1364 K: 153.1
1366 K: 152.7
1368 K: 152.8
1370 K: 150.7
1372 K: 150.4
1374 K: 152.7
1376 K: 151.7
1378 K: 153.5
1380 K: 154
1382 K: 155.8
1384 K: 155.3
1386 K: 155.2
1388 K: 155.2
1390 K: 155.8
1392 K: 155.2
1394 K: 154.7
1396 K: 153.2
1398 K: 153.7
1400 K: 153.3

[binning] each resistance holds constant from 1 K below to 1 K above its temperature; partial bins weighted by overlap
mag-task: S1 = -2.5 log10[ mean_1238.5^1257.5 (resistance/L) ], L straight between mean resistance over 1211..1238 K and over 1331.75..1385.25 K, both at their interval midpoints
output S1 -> 0.28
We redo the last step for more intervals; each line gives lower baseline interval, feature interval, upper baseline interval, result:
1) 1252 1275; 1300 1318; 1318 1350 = -0.11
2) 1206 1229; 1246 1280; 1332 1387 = 0.27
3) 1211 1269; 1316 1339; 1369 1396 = -0.08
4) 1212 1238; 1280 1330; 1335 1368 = -0.03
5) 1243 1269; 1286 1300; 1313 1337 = -0.18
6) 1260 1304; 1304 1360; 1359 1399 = -0.03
